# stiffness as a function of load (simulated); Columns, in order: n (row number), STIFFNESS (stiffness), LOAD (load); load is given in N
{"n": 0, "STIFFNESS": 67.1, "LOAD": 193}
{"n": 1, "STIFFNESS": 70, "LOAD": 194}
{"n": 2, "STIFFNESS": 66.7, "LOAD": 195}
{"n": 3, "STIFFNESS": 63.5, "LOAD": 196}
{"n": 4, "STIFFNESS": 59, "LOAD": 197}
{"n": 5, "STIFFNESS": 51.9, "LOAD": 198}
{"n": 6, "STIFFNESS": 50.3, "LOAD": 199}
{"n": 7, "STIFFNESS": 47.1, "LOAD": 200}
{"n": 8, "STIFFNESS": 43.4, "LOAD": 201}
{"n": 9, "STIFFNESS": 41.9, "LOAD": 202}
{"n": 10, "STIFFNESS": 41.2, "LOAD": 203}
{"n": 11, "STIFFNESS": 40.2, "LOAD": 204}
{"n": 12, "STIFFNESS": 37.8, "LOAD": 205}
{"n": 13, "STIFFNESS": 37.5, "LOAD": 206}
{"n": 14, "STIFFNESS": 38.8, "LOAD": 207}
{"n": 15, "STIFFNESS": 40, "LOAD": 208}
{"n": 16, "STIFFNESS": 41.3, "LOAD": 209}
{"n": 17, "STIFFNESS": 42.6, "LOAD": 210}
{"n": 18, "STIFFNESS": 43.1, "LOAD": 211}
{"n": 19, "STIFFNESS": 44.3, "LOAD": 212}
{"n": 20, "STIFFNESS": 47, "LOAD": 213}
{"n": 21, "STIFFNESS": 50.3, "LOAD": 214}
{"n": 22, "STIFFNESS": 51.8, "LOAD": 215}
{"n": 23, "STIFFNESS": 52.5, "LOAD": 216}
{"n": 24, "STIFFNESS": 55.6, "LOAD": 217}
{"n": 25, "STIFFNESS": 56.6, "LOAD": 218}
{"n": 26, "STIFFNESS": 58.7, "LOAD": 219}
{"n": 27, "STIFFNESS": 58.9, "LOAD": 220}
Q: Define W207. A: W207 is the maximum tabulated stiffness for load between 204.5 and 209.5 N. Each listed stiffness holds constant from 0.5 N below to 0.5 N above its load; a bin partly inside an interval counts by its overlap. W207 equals 41.3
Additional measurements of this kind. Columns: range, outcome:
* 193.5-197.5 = 70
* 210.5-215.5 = 51.8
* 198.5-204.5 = 50.3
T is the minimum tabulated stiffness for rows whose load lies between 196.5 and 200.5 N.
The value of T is 47.1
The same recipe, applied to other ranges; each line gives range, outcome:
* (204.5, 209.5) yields 37.5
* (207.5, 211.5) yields 40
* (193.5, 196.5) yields 63.5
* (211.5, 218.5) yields 44.3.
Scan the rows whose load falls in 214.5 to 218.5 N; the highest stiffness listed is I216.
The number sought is 56.6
